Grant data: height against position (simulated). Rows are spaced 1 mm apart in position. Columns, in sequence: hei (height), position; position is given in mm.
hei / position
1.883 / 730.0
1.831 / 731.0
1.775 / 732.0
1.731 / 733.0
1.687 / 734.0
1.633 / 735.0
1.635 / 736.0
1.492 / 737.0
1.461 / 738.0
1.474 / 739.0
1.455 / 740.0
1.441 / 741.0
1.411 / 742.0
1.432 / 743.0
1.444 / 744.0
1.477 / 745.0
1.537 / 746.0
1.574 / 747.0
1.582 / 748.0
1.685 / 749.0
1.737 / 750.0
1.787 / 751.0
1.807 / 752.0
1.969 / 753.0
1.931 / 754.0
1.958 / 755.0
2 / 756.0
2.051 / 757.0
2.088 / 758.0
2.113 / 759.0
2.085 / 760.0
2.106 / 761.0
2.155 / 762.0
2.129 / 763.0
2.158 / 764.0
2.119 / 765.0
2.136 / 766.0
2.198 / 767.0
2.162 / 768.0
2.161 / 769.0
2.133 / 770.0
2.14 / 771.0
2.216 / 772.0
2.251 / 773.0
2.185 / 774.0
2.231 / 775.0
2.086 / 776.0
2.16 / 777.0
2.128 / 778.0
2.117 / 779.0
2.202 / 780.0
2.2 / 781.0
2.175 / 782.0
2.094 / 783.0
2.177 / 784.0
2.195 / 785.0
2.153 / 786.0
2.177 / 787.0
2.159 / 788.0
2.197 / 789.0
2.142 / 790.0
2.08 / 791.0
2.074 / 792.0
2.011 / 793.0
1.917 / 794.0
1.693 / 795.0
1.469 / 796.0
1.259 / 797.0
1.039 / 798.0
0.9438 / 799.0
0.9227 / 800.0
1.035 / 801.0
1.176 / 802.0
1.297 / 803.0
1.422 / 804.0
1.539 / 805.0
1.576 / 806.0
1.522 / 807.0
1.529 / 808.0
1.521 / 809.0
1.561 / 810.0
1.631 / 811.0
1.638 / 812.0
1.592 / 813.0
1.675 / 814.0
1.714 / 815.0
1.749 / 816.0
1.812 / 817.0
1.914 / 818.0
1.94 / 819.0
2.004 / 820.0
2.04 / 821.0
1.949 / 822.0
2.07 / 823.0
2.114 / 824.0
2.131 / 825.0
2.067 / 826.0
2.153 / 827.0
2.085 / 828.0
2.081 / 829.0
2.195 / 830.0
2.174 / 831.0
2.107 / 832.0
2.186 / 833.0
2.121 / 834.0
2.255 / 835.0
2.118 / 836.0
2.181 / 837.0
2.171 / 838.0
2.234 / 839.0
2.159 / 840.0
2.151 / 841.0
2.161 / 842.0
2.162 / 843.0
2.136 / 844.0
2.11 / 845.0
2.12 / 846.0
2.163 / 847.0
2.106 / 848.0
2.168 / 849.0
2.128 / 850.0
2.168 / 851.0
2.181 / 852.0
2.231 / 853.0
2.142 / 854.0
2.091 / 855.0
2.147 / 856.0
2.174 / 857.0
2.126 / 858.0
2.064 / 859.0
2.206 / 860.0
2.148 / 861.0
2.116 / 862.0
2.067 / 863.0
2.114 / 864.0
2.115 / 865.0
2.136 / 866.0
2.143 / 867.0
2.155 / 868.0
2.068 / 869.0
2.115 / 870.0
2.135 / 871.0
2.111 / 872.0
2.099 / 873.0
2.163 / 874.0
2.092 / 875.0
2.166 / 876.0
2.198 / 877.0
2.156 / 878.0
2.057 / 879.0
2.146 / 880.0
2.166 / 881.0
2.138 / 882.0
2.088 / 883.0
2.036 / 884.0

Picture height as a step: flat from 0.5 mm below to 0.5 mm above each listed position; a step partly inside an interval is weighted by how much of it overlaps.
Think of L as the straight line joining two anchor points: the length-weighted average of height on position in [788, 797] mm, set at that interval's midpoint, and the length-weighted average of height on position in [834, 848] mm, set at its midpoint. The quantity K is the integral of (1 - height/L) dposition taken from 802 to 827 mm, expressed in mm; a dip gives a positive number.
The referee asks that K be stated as 3.5 mm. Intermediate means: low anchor 1.92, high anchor 2.16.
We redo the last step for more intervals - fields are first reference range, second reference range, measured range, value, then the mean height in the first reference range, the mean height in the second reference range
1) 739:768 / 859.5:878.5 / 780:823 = 4.7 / 1.84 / 2.13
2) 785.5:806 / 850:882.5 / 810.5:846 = -3.1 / 1.63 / 2.14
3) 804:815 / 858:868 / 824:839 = -2.9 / 1.58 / 2.12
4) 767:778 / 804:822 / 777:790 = -0.8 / 2.17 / 1.7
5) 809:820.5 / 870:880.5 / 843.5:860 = -1.4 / 1.74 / 2.13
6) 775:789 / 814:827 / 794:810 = 5.4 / 2.16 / 1.96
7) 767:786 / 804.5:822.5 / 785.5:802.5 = 2.6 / 2.17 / 1.72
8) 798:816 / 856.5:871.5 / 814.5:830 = -3.6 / 1.43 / 2.13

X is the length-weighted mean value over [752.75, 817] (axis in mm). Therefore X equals 1.88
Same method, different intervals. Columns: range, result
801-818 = 1.55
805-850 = 1.98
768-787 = 2.17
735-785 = 1.93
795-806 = 1.25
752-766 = 2.06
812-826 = 1.9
